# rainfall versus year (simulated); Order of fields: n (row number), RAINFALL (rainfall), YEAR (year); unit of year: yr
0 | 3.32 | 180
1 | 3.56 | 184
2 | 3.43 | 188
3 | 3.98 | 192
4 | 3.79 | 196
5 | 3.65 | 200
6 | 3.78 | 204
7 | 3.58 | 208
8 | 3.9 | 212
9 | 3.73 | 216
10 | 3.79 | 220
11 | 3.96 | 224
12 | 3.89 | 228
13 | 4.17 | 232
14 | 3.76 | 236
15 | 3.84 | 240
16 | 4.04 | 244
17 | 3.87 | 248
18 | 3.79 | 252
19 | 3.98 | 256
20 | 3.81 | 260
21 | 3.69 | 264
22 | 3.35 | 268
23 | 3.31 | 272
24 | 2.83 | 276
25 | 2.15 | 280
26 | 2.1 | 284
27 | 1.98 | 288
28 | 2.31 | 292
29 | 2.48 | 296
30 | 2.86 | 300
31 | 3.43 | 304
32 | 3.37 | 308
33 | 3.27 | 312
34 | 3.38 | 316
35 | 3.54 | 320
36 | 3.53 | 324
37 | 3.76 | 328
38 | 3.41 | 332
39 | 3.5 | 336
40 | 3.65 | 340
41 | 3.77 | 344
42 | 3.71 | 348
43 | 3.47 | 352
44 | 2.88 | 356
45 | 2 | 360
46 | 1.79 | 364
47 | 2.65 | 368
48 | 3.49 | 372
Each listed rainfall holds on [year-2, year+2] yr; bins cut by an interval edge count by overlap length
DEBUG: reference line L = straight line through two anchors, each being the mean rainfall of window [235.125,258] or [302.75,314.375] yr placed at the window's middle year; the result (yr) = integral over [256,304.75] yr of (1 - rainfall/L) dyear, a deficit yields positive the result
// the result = 9.7 yr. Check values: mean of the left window 3.89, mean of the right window 3.35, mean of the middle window 2.89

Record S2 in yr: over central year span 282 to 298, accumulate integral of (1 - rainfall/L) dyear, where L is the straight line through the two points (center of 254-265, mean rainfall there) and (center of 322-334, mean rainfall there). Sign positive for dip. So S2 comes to 6.45 yr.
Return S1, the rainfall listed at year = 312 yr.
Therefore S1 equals 3.27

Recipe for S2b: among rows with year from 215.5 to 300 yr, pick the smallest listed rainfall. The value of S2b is 1.98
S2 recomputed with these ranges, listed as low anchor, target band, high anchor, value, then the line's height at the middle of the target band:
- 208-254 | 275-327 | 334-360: 10.0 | 3.58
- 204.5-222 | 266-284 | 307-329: 3.8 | 3.58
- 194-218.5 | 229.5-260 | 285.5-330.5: -3.7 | 3.49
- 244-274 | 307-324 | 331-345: 1.0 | 3.62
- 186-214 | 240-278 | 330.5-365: -1.4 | 3.5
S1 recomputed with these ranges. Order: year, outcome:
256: 3.98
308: 3.37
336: 3.5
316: 3.38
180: 3.32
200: 3.65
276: 2.83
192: 3.98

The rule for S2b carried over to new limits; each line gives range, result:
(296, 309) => 2.48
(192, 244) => 3.58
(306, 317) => 3.27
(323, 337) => 3.41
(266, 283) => 2.15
